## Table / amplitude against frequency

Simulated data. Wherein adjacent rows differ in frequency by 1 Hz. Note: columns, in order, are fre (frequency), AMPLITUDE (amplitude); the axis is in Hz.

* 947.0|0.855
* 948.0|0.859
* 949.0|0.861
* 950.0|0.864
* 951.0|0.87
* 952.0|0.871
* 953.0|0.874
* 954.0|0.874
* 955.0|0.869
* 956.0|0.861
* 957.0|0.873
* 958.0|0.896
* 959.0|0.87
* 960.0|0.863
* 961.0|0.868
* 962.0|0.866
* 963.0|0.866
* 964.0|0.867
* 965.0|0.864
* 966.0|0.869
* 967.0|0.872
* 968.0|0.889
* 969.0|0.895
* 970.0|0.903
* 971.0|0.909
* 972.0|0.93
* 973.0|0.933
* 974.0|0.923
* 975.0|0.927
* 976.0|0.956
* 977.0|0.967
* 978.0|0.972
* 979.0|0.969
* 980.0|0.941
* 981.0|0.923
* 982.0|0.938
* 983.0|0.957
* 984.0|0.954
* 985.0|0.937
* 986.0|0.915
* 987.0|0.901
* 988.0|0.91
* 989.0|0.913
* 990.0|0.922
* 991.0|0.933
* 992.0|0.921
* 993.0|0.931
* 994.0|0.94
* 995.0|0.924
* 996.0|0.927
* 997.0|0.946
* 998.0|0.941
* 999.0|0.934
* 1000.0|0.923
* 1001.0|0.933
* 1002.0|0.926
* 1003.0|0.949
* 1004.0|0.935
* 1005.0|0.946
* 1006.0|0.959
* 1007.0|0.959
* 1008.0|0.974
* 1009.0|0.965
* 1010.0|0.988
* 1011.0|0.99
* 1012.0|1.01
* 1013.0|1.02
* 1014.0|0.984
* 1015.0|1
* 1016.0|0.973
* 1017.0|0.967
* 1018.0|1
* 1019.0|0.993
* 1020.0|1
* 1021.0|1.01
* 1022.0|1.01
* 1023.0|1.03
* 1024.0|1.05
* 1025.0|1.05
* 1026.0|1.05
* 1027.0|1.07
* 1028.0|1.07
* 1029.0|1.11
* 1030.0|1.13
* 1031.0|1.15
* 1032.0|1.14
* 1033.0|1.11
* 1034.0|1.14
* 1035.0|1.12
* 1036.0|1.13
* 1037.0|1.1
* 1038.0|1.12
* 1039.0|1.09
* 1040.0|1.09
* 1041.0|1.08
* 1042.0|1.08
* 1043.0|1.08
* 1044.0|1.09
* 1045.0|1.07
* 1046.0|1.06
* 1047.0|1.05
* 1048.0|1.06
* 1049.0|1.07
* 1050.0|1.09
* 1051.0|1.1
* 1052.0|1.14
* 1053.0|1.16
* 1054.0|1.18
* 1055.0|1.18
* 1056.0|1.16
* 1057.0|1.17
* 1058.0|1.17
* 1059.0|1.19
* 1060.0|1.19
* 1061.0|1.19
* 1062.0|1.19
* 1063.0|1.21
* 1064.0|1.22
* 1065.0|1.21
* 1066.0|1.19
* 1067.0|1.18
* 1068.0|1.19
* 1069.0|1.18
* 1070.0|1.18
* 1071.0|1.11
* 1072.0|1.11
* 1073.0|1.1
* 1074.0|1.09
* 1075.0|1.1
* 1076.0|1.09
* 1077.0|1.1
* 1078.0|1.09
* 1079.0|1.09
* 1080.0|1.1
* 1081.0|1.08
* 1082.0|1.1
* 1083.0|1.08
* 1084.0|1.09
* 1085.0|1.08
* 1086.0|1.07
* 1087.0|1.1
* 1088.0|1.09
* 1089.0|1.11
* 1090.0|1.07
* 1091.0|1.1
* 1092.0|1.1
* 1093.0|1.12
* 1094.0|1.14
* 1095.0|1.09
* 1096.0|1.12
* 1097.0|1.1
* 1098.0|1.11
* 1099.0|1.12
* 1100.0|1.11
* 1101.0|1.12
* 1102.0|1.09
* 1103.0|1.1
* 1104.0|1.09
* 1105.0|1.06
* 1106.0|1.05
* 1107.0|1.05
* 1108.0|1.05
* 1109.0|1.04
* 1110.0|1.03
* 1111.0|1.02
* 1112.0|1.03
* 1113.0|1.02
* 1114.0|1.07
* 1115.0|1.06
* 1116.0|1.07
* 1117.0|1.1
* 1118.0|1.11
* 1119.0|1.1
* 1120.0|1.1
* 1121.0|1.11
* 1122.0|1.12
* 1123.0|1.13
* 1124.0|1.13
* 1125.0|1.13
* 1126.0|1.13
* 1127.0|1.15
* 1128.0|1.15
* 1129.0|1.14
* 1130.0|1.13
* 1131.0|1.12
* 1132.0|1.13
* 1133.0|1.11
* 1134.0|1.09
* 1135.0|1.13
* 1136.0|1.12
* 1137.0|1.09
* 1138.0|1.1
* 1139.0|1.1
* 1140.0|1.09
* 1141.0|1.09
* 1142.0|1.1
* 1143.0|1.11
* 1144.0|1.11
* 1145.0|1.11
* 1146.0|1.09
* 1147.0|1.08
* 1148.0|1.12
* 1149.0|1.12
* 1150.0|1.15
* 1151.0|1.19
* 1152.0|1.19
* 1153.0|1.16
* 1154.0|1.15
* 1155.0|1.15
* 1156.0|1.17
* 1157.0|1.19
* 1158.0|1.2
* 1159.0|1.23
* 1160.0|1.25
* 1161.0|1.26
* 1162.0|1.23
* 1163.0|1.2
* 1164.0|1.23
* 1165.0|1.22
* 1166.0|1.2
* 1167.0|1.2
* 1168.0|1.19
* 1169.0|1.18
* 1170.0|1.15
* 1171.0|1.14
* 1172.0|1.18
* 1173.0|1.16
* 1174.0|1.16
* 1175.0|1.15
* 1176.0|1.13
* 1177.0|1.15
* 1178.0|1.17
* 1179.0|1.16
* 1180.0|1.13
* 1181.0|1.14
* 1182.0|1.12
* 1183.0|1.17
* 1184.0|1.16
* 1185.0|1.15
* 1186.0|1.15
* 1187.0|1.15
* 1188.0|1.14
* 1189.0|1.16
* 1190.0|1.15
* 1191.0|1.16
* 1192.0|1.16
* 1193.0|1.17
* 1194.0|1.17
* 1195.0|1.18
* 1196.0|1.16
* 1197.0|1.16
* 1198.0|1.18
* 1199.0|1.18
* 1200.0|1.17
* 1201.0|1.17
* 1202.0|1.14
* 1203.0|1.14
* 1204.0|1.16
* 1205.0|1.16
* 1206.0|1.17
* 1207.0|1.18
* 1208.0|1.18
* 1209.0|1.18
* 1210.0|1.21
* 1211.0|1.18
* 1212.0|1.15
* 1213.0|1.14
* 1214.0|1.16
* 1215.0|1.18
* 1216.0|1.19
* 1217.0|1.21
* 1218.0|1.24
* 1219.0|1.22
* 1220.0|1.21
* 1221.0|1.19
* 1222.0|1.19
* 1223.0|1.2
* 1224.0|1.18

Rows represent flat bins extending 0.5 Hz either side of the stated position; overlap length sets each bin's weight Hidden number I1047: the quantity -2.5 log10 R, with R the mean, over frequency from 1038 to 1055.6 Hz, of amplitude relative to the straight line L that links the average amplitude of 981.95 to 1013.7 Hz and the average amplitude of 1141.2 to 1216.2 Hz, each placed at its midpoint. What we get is -0.10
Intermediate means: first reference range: 0.945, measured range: 1.1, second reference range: 1.16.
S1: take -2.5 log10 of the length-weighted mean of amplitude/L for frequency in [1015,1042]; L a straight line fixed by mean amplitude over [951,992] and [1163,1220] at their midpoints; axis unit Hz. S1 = -0.10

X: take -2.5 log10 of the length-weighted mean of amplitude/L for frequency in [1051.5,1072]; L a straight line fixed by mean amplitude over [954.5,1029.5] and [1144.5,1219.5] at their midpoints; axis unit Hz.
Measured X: -0.15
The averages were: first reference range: 0.946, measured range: 1.18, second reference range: 1.17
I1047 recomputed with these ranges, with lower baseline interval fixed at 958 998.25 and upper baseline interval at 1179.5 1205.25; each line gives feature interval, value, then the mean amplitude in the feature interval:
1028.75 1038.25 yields -0.15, 1.13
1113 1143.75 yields -0.02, 1.11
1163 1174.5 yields -0.05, 1.18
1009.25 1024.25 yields -0.05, 1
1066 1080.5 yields -0.10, 1.12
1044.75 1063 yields -0.14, 1.14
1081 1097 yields -0.06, 1.1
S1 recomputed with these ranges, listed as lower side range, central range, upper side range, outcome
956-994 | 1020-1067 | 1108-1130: -0.12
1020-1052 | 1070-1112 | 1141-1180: 0.03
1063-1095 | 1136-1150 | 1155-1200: 0.05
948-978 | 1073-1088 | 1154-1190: -0.04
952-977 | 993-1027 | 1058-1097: 0.01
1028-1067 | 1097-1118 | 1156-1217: 0.08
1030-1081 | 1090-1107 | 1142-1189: 0.04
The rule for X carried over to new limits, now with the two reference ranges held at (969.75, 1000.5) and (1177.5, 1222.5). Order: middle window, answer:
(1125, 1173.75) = -0.04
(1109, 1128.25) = -0.01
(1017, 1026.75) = -0.05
